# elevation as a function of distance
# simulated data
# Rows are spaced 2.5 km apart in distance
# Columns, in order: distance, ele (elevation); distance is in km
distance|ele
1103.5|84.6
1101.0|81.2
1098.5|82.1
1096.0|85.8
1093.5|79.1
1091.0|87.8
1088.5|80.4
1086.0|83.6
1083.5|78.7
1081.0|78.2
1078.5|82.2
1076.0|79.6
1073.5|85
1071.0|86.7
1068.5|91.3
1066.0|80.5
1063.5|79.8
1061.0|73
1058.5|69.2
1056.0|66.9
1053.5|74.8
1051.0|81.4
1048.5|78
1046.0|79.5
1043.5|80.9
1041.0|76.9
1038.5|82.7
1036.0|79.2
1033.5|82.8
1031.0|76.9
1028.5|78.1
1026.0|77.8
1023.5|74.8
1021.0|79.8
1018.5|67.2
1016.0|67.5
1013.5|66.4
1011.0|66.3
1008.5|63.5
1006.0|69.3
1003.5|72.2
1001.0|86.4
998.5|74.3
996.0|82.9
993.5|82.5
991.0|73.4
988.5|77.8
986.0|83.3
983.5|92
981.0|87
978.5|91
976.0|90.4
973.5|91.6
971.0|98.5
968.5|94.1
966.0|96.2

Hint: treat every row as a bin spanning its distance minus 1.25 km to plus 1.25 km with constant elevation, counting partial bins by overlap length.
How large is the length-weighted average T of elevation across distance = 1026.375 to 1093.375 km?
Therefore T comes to 79.7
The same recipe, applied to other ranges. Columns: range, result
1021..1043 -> 78.8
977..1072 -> 77.7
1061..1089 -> 82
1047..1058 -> 75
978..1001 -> 82.6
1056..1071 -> 78.4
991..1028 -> 73.7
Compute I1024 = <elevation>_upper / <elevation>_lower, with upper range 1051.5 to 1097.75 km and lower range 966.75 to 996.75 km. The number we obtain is 0.92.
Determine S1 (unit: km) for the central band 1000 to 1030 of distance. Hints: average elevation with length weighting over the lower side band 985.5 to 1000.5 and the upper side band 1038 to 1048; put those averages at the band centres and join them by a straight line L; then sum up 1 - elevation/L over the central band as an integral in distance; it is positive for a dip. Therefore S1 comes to 2.7 km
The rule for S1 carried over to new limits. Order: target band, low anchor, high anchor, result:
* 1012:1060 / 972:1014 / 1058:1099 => 2.9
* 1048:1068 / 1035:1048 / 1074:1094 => 1.1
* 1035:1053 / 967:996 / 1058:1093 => 0.8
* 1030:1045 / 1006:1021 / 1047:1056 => -1.4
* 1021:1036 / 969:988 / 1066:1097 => 1.5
